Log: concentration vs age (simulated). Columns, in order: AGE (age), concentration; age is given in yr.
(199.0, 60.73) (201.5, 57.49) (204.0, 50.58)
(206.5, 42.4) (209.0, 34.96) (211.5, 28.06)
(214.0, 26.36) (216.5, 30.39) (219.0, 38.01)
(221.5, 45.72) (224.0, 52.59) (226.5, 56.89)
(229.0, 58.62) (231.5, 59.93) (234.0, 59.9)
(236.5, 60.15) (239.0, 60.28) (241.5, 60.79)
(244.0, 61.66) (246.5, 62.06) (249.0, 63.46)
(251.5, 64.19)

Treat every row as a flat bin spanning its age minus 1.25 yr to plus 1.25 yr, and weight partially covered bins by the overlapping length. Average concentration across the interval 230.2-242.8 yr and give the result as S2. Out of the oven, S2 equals 60.2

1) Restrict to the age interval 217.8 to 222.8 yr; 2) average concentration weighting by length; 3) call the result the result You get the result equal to 42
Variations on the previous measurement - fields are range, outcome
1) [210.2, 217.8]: 28.4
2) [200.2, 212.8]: 42.7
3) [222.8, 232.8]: 57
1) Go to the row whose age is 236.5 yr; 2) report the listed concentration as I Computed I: 60.15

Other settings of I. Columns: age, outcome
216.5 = 30.39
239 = 60.28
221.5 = 45.72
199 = 60.73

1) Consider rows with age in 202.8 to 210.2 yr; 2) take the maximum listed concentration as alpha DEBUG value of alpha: 50.58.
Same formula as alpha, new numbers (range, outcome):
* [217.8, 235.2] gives 59.93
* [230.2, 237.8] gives 60.15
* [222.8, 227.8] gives 56.89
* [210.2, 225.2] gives 52.59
